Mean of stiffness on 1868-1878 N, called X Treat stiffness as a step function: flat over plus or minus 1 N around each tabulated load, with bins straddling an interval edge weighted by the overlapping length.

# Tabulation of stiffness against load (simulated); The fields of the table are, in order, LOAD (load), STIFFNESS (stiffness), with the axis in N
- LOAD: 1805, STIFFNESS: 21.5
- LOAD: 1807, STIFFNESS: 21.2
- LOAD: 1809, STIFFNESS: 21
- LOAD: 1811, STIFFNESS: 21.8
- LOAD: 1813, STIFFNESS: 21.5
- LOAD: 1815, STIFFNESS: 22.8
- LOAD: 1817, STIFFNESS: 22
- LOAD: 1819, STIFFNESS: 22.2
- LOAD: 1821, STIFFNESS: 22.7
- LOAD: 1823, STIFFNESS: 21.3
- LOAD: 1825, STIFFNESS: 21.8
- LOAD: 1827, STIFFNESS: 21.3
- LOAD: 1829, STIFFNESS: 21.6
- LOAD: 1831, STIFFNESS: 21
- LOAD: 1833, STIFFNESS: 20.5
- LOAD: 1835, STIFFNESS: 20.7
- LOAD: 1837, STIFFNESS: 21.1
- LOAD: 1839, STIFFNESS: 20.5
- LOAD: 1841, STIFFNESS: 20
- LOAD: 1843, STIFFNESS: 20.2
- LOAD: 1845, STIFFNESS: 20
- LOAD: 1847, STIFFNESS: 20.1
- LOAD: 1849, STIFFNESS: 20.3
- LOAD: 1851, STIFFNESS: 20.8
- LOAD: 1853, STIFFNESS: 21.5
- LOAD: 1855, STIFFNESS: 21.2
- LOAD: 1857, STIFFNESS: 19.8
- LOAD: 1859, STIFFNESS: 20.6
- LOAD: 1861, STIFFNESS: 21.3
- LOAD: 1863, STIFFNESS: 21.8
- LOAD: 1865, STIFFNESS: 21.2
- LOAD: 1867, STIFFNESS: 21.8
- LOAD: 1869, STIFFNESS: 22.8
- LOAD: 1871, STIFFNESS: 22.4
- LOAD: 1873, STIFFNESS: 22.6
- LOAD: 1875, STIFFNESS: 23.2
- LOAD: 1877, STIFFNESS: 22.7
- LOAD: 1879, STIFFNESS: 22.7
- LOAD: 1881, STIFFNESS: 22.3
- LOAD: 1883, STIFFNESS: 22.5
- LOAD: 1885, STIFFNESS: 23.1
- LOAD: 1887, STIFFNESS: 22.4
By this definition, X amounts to 22.7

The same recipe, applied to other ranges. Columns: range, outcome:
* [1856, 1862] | 20.6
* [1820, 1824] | 22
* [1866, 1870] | 22.3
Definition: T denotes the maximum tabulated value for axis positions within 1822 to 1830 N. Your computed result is 21.8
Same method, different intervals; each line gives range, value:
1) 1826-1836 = 21.6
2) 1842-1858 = 21.5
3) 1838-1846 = 20.5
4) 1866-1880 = 23.2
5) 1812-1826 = 22.8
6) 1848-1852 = 20.8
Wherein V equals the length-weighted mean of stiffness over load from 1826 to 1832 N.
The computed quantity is 21.3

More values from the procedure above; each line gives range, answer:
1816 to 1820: 22.1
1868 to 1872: 22.6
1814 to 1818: 22.4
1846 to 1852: 20.4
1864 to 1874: 22.2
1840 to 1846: 20.1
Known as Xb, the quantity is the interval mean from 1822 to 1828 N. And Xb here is 21.5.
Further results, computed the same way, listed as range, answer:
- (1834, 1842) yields 20.6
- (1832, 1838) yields 20.8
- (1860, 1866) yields 21.4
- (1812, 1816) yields 22.1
